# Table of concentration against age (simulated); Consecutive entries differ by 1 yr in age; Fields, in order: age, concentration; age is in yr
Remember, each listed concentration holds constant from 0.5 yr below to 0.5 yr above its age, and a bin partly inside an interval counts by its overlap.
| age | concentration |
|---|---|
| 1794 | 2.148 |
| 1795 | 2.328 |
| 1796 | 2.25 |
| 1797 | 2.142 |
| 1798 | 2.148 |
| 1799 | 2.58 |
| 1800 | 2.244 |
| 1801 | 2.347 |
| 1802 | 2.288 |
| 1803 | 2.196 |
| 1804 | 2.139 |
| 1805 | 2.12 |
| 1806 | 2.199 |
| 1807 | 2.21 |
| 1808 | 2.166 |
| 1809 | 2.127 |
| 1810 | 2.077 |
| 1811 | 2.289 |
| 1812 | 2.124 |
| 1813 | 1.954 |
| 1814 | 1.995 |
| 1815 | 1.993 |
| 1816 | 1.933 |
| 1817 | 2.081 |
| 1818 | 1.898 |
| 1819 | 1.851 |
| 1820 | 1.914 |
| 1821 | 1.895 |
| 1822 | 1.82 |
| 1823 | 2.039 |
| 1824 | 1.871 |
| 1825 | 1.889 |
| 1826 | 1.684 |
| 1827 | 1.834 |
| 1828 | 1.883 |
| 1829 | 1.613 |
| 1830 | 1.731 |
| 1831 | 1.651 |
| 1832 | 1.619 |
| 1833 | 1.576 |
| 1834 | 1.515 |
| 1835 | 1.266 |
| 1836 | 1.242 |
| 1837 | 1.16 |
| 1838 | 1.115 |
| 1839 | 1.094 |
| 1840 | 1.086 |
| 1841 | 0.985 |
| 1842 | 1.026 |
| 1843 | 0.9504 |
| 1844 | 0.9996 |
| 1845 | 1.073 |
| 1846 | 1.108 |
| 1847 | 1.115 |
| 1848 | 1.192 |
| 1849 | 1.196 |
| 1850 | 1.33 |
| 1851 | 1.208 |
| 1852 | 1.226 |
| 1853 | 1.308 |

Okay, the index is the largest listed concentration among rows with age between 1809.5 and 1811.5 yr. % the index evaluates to 2.289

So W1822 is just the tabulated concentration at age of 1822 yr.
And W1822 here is 1.82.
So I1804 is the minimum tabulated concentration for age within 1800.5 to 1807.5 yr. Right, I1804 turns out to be 2.12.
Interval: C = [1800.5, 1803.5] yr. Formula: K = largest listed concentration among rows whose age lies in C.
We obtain 2.347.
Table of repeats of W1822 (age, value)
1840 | 1.086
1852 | 1.226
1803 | 2.196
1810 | 2.077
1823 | 2.039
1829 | 1.613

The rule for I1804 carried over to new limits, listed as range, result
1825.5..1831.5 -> 1.613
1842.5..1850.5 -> 0.9504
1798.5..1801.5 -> 2.244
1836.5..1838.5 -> 1.115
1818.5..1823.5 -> 1.82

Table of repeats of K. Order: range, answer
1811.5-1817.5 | 2.124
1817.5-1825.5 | 2.039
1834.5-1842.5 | 1.266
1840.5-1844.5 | 1.026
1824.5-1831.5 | 1.889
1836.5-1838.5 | 1.16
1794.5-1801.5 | 2.58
